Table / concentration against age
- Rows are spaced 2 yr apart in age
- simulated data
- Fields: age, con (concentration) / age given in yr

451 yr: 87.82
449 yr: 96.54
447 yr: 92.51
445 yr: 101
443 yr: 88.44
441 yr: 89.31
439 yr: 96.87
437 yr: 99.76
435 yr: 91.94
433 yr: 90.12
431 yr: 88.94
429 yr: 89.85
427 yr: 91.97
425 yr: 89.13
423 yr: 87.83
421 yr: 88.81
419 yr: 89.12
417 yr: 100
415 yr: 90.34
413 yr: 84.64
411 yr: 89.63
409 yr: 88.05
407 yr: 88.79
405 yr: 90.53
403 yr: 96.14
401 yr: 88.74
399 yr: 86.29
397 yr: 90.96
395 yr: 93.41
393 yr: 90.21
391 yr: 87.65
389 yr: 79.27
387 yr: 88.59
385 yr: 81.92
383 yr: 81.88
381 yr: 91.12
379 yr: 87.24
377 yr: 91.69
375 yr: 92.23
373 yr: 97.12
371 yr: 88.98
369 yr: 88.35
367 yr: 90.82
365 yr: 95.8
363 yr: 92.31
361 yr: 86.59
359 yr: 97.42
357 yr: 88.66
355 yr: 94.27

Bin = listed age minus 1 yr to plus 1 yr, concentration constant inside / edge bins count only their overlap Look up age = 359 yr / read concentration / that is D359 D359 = 97.42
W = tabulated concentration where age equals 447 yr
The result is 92.51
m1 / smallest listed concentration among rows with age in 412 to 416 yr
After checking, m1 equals 84.64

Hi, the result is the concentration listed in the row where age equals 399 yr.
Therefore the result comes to 86.29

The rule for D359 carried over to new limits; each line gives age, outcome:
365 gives 95.8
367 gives 90.82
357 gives 88.66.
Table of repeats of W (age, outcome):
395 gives 93.41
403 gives 96.14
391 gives 87.65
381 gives 91.12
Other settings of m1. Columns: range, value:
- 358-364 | 86.59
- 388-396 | 79.27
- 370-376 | 88.98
